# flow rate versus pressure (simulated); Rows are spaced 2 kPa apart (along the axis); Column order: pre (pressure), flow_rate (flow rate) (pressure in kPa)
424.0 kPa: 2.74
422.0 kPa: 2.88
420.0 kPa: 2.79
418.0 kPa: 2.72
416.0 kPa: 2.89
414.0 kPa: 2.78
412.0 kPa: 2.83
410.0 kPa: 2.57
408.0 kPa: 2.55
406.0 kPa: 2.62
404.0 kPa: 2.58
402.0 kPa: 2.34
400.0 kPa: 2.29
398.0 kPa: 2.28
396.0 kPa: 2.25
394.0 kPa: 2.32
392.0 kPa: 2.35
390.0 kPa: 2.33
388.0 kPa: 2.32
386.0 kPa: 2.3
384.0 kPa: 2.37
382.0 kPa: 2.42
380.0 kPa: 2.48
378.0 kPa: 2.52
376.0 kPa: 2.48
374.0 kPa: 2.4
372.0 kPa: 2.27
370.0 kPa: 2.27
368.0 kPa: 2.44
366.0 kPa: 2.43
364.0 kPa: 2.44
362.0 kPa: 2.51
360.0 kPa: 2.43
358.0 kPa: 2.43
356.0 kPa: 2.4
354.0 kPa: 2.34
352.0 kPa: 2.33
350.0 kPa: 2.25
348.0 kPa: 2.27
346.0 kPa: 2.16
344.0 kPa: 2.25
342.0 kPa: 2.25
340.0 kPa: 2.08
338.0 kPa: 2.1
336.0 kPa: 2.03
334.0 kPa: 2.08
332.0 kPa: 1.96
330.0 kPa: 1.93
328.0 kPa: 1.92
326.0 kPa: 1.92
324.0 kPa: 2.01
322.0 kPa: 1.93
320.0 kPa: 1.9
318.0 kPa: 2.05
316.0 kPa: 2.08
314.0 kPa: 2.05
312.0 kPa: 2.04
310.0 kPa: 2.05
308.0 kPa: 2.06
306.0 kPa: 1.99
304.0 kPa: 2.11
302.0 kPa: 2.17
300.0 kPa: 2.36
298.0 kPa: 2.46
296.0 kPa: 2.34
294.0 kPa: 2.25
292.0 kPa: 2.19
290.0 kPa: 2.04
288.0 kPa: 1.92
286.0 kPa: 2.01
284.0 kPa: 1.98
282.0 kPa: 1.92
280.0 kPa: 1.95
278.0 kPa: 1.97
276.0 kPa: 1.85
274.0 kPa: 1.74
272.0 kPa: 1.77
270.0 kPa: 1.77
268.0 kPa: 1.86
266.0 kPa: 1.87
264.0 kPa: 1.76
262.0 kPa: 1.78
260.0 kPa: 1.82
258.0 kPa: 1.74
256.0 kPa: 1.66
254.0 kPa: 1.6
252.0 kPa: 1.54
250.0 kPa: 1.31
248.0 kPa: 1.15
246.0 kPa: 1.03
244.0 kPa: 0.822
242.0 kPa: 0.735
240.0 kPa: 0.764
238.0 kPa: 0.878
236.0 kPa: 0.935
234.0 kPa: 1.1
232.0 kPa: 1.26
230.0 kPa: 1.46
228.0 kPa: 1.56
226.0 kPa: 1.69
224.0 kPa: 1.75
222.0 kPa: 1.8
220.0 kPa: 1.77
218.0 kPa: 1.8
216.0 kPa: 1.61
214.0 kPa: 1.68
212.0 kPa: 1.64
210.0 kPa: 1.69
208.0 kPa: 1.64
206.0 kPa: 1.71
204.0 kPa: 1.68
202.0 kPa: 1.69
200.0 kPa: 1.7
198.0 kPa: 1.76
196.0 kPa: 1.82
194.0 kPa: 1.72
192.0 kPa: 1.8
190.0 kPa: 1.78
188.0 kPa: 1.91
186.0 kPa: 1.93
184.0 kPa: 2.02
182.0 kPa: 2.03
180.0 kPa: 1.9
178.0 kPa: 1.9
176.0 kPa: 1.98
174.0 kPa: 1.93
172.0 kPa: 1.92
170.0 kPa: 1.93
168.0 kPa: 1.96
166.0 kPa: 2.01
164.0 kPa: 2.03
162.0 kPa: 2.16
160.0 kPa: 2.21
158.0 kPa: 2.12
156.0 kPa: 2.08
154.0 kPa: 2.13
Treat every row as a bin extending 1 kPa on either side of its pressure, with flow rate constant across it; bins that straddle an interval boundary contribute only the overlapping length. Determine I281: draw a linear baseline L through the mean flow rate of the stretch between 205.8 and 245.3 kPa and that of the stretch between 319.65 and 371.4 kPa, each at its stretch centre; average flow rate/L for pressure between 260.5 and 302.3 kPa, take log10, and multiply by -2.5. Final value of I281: -0.12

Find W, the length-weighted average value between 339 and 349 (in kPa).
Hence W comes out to 2.2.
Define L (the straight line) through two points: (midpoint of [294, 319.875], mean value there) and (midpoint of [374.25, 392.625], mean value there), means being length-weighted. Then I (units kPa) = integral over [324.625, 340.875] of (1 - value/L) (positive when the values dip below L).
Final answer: 1.7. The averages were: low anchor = 2.14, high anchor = 2.4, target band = 2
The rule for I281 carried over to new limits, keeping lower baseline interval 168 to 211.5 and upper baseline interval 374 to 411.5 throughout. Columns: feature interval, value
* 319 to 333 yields 0.15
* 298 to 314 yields 0.02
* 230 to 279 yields 0.37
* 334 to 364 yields 0.01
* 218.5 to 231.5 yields 0.16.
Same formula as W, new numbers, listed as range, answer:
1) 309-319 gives 2.05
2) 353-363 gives 2.42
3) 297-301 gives 2.41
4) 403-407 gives 2.6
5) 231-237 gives 1.1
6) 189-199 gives 1.78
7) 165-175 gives 1.95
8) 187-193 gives 1.83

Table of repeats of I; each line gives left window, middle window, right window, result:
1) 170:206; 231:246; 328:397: 7.9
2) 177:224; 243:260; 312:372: 4.8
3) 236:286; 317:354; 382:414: -1.0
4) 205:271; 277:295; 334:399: -2.2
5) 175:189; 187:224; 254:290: 3.7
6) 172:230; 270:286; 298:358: 0.8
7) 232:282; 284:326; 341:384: -4.8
